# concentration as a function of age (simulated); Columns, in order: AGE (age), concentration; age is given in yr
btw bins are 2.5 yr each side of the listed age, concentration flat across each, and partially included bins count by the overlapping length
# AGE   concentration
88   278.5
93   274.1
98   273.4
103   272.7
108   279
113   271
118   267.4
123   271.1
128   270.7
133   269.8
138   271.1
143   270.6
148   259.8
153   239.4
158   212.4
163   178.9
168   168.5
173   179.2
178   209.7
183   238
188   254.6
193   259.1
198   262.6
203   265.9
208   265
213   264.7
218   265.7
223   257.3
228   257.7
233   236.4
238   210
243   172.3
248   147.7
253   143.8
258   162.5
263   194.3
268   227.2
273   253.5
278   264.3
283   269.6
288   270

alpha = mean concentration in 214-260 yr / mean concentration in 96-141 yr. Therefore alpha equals 0.8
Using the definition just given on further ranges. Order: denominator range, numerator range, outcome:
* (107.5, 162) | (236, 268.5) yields 0.68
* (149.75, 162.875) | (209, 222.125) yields 1.20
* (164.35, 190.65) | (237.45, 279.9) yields 0.94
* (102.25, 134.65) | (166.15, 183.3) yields 0.72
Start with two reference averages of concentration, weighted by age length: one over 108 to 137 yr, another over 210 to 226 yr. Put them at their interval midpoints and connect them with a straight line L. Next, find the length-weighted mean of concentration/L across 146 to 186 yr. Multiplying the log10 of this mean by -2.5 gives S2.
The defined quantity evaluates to 0.26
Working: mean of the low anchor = 271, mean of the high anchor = 262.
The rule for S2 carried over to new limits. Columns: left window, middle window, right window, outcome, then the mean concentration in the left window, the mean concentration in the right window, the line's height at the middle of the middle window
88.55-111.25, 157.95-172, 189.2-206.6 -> 0.418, 275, 262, 266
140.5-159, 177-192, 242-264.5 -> -0.095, 248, 162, 219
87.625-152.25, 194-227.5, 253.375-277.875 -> -0.136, 270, 209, 232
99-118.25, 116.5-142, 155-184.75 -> -0.096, 273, 197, 248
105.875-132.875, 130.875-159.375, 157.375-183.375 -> -0.103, 272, 193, 232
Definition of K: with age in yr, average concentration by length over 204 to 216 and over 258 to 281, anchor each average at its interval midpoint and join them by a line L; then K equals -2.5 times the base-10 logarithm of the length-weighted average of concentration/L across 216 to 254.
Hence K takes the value 0.17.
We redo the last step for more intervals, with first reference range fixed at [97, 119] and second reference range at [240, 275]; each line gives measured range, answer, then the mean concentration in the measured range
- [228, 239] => -0.17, 233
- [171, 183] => 0.14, 204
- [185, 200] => -0.16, 258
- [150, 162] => 0.11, 221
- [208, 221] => -0.25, 265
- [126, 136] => -0.04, 270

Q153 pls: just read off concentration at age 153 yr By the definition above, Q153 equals 239.4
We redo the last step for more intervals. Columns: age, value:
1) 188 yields 254.6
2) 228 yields 257.7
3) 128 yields 270.7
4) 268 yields 227.2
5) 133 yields 269.8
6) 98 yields 273.4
